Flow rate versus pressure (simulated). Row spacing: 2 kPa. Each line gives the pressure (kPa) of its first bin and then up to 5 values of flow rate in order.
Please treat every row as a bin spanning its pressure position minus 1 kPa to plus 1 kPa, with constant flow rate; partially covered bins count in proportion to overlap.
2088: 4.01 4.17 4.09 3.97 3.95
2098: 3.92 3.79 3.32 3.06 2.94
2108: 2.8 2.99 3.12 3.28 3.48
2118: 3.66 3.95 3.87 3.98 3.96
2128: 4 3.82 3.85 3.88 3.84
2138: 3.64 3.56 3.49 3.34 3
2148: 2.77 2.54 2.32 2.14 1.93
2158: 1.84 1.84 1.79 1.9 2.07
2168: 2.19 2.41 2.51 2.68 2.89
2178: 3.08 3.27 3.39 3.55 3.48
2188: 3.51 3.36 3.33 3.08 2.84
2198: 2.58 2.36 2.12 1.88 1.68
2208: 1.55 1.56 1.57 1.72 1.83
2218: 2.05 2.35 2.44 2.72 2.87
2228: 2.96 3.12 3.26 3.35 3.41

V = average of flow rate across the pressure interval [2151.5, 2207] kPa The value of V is 2.57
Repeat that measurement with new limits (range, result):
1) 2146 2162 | 2.22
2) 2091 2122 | 3.5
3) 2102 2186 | 3.05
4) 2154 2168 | 1.93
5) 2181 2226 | 2.51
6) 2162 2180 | 2.47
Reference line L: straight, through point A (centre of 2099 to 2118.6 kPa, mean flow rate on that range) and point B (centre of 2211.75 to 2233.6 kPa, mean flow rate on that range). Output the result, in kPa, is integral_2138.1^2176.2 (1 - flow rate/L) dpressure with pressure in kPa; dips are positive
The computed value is 5.6 kPa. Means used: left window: 3.24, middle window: 2.5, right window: 2.5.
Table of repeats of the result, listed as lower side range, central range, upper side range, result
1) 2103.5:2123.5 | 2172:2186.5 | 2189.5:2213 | -3.27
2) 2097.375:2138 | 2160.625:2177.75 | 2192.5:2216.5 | 2.24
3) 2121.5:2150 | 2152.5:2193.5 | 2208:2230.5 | 3.89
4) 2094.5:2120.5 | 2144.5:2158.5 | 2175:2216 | 2.79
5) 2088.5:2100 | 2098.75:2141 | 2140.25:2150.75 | -0.63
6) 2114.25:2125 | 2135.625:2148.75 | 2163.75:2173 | -1.31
